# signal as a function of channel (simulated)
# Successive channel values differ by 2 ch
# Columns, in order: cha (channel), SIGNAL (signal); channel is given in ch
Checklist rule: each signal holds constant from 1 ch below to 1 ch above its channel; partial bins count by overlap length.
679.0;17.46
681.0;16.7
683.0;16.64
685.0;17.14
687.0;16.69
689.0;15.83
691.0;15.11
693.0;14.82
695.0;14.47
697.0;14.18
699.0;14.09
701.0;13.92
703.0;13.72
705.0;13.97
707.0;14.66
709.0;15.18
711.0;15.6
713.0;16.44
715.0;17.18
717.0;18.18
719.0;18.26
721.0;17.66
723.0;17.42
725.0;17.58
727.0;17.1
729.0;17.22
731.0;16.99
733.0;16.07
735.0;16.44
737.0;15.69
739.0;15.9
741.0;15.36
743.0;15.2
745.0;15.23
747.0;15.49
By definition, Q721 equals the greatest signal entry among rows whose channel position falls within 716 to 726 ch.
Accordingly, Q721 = 18.26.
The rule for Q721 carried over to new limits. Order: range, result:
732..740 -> 16.44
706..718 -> 18.18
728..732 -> 17.22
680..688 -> 17.14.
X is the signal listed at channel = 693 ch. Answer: 14.82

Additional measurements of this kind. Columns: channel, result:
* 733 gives 16.07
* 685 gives 17.14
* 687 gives 16.69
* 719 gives 18.26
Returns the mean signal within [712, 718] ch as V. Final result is 17.3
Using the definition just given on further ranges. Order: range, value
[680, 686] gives 16.8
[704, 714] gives 15.2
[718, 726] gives 17.7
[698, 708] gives 14.1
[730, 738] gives 16.3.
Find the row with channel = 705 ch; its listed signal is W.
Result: 13.97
